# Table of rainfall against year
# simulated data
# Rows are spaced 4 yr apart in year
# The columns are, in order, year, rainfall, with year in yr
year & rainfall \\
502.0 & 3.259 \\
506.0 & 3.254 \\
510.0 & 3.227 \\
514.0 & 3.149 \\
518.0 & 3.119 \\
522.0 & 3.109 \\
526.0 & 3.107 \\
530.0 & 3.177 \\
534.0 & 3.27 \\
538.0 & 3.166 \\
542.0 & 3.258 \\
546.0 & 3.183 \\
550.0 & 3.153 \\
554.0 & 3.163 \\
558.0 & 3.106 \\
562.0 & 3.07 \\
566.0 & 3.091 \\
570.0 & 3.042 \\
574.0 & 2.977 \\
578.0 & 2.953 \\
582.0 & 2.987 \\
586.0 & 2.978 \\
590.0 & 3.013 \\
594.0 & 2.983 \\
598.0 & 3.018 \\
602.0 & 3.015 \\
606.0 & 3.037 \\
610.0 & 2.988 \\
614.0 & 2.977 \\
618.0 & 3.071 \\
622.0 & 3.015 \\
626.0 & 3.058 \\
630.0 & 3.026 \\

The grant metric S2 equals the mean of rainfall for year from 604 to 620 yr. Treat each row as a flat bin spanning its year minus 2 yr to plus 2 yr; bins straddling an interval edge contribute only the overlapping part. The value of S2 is 3.02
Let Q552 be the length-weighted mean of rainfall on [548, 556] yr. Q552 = 3.16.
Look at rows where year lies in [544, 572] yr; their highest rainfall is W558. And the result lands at 3.183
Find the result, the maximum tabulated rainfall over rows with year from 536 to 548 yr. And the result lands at 3.258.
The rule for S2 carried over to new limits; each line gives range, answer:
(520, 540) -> 3.17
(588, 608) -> 3.01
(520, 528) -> 3.11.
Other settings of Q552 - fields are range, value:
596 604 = 3.02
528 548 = 3.21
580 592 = 2.99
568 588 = 2.99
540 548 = 3.22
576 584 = 2.97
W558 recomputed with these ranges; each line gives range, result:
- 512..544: 3.27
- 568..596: 3.042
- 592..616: 3.037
